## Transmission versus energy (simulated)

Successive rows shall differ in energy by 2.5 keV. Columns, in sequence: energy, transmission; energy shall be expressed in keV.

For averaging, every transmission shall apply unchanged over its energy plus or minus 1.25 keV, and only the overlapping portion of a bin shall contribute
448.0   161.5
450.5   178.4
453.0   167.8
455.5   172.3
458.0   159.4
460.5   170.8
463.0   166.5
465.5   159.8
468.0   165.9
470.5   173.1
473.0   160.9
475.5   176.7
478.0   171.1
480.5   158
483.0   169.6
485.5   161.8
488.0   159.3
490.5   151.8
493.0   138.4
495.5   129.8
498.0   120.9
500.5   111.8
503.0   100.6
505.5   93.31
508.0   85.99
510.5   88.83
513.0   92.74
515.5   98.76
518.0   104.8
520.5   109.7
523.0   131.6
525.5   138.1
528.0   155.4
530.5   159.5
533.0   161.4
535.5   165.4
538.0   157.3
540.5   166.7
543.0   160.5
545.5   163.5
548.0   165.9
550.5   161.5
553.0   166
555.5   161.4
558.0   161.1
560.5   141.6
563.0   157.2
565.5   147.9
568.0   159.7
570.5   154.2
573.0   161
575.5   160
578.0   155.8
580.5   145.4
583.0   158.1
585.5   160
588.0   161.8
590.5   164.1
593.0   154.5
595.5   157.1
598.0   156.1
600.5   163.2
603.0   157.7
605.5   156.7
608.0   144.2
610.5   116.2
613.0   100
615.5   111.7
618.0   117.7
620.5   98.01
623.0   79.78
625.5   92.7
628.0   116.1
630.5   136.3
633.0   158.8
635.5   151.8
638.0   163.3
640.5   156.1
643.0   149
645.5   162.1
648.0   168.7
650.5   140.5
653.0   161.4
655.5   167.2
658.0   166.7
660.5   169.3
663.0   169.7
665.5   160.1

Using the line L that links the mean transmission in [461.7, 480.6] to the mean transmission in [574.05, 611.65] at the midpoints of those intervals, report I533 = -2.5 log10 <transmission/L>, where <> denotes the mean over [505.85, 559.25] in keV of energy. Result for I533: 0.15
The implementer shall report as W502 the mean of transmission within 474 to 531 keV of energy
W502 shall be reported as 131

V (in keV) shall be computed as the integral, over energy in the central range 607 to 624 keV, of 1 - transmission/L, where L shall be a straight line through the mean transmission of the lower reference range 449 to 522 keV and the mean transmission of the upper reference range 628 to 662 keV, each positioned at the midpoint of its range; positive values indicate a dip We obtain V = 4.9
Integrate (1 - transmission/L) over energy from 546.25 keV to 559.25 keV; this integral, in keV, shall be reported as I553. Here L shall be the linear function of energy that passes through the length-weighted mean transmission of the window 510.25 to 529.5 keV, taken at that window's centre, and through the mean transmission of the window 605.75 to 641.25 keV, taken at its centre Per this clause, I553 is -4.8 keV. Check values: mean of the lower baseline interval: 117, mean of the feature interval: 163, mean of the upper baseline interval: 125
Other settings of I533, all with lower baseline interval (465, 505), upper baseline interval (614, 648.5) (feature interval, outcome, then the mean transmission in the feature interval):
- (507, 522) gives 0.436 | 97.6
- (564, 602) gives -0.144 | 157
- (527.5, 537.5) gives -0.120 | 161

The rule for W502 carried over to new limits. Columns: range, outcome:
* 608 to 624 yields 107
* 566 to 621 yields 147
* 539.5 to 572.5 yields 159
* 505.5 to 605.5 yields 147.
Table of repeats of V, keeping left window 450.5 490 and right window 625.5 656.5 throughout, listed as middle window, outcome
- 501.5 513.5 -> 5.2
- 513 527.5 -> 4.0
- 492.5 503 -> 2.7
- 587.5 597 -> -0.3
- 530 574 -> -0.3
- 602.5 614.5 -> 1.6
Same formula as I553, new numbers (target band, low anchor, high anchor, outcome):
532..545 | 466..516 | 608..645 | -2.89 keV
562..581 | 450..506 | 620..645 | -2.03 keV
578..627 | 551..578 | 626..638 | 3.67 keV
